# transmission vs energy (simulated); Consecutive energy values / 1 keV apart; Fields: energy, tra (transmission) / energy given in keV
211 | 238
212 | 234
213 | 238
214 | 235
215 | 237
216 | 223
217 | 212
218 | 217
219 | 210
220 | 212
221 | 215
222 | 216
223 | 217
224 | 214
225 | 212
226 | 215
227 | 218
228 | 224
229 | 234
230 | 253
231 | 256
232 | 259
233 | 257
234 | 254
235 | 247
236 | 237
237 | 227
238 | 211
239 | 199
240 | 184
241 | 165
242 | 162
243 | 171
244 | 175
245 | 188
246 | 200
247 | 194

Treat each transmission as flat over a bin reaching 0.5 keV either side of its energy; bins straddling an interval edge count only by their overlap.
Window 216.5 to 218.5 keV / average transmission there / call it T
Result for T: 214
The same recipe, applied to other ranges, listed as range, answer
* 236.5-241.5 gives 197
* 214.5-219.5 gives 220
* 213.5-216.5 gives 232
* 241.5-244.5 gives 169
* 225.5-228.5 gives 219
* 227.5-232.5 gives 245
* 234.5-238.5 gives 230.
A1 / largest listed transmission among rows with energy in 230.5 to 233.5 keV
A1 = 259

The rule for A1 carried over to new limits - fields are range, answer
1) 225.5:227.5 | 218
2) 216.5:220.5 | 217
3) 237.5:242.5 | 211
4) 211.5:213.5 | 238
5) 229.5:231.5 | 256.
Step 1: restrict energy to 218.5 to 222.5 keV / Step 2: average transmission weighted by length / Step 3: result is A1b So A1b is 213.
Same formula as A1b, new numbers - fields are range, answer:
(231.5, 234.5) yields 257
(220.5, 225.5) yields 215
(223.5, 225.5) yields 213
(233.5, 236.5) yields 246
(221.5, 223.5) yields 216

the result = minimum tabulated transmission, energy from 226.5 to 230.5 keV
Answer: 218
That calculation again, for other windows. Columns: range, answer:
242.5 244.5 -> 171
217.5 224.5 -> 210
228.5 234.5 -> 234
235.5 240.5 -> 184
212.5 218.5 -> 212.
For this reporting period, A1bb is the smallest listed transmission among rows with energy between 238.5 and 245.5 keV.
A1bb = 162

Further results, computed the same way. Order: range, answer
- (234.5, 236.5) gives 237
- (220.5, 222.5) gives 215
